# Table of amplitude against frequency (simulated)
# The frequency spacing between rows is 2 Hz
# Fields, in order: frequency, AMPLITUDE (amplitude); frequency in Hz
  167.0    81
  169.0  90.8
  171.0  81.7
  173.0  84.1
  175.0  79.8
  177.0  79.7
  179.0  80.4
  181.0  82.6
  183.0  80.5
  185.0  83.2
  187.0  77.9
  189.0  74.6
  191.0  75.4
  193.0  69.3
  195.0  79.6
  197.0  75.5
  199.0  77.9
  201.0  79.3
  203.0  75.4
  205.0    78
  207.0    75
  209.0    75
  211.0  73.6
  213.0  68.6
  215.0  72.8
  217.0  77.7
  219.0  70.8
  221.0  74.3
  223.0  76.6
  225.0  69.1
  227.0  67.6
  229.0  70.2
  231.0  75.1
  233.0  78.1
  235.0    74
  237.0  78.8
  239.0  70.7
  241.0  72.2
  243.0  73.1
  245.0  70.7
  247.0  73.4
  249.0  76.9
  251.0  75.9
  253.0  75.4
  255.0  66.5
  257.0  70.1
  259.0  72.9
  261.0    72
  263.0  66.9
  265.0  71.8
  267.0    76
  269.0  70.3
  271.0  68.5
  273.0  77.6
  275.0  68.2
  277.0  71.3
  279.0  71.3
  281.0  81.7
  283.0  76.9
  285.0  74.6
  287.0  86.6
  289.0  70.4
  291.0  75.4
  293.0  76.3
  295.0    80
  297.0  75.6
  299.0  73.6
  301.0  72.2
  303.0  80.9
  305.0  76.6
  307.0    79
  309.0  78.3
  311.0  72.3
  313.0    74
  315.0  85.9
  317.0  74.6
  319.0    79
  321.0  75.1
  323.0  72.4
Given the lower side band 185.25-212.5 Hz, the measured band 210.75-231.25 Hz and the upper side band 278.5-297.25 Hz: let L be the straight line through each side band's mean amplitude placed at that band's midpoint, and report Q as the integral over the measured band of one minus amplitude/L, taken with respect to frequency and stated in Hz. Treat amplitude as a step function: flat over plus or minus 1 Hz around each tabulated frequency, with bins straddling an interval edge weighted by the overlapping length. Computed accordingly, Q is 1.07 Hz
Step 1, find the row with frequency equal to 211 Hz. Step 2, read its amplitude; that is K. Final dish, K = 73.6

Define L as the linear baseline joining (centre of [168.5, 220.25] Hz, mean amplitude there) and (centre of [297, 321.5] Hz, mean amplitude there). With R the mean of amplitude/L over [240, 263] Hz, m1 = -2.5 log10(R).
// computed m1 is 0.07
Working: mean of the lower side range 77.5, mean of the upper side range 76.8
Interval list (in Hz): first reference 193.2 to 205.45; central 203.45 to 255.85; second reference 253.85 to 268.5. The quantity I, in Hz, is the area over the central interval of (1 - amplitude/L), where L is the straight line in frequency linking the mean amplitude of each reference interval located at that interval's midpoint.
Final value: 0.4 Hz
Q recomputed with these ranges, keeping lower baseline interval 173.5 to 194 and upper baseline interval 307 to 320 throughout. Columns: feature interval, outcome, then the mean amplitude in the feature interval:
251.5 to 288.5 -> 2.2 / 73.3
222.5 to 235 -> 0.9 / 72.7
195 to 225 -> 1.3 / 75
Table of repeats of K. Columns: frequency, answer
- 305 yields 76.6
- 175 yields 79.8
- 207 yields 75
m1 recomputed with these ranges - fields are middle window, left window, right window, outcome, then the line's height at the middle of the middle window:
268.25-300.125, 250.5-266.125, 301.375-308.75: 0.003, 75.1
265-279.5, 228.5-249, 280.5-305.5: 0.056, 75.7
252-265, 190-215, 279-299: 0.083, 76.3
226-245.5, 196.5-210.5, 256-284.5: 0.022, 74.6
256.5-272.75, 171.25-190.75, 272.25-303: 0.076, 76.6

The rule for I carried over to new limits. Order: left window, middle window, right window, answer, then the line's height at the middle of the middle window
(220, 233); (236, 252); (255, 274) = -0.4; 72.1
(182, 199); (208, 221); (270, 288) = 0.6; 76.5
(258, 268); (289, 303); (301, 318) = 0.0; 75.8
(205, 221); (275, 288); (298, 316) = 0.0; 76.1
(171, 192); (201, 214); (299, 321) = 0.8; 79.3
